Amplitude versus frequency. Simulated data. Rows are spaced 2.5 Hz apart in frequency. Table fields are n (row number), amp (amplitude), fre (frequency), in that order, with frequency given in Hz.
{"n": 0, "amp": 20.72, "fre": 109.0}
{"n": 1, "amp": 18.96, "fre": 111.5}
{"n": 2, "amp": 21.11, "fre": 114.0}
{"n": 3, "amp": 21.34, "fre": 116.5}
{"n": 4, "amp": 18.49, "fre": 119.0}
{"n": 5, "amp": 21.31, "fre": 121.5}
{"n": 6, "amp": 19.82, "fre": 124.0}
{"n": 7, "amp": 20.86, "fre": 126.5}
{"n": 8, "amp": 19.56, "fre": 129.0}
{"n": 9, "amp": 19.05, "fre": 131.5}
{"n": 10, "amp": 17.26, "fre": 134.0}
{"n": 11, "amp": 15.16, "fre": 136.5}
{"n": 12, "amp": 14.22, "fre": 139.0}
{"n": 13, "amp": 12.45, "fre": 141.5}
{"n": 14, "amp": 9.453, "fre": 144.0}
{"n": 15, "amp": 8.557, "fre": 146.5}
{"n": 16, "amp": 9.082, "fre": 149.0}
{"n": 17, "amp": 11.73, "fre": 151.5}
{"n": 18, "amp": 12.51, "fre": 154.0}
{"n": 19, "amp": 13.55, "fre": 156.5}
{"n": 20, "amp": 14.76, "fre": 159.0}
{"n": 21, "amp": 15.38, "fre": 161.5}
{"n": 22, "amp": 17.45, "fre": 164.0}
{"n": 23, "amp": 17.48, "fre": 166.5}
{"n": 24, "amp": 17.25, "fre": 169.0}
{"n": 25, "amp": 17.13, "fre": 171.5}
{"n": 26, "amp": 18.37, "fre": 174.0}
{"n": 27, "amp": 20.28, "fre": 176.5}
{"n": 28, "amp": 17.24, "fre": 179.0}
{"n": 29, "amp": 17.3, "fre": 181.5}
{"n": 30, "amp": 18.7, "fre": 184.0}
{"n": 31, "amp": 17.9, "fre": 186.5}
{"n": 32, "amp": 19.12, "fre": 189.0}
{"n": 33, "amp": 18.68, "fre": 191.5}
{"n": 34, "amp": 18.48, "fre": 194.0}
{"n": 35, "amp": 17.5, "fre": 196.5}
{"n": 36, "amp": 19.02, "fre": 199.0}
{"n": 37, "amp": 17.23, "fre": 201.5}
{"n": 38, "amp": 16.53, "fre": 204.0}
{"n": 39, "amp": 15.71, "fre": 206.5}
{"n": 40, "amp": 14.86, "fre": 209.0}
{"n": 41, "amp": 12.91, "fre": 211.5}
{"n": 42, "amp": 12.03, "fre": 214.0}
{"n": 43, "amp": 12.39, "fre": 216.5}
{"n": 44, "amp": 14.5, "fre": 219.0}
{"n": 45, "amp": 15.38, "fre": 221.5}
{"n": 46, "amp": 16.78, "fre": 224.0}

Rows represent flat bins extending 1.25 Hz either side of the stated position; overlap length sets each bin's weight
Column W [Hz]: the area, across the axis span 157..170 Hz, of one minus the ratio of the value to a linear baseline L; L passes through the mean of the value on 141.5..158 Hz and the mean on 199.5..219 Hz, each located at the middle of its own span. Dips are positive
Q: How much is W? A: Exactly -4.8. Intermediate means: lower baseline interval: 11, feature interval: 16.3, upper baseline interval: 14.7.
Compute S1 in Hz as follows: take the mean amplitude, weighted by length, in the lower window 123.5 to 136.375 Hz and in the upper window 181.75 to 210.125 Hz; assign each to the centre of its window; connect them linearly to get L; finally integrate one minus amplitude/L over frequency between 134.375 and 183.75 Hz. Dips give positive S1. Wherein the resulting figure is 9.35 Hz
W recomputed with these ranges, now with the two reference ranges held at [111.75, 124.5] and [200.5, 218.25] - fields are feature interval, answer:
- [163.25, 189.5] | -2.25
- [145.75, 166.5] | 5.30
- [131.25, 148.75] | 5.38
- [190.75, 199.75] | -1.75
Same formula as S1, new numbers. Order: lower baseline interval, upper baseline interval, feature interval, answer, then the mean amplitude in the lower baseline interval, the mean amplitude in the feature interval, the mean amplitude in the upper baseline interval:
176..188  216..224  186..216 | -0.1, 18.2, 16.5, 14.7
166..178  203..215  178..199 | -2.2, 18.1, 18.2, 14.4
